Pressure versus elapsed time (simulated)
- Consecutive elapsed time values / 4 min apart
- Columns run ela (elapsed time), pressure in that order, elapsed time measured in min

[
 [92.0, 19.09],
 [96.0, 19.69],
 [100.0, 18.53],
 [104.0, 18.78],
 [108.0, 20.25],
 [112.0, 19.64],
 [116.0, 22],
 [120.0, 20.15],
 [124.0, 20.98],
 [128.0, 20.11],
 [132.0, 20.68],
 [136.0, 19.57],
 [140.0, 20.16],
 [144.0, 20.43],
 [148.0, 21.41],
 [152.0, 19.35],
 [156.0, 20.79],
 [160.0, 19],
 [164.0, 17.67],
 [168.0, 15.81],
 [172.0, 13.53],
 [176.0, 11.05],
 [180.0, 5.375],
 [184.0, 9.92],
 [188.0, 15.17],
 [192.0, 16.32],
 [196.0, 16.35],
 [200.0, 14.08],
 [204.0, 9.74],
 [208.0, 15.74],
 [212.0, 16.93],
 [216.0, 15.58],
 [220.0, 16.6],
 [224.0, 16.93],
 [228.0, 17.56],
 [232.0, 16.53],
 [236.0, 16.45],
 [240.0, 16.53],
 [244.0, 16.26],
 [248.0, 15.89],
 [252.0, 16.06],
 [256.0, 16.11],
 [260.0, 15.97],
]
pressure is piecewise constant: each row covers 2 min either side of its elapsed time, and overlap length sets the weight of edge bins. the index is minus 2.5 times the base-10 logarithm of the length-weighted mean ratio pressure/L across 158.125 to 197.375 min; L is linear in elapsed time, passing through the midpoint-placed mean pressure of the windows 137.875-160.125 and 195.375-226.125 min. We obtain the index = 0.27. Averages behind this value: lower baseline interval 20.3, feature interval 14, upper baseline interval 15.2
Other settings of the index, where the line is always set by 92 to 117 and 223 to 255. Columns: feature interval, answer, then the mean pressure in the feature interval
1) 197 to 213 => 0.223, 14.1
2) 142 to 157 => -0.104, 20.5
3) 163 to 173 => 0.160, 15.7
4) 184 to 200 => 0.176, 15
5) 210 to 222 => 0.044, 16.4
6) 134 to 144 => -0.063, 20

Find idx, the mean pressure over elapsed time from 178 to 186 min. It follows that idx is 7.65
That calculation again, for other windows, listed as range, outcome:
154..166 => 19.2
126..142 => 20.1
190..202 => 15.6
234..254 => 16.2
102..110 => 19.5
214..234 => 16.6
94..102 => 19.1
